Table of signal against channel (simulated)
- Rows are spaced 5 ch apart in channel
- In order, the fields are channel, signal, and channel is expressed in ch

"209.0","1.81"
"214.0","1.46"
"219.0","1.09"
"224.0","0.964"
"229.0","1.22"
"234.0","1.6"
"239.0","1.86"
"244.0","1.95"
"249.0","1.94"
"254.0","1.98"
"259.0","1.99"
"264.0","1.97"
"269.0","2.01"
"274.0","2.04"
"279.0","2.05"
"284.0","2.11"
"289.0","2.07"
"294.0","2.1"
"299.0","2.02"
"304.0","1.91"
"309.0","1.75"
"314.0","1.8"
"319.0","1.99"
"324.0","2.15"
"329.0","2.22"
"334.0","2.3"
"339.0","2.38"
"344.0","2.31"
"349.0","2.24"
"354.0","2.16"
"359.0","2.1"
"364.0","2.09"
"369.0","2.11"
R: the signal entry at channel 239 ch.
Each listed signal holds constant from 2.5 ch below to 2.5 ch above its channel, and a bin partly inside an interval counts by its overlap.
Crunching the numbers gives 1.86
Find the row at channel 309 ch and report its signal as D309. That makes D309 1.75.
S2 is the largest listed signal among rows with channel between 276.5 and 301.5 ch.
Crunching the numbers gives 2.11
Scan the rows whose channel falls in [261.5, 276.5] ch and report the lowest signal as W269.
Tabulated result 1.97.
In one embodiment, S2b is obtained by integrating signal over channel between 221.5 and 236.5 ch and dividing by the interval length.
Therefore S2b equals 1.26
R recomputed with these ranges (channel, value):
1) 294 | 2.1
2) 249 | 1.94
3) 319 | 1.99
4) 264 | 1.97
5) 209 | 1.81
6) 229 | 1.22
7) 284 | 2.11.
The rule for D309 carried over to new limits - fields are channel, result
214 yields 1.46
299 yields 2.02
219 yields 1.09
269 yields 2.01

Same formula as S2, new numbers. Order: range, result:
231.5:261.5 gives 1.99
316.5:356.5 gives 2.38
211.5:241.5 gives 1.86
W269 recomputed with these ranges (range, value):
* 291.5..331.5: 1.75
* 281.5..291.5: 2.07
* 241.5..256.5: 1.94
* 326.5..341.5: 2.22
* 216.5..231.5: 0.964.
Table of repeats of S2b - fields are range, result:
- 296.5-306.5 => 1.96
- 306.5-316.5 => 1.77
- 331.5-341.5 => 2.34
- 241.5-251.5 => 1.94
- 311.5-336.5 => 2.09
